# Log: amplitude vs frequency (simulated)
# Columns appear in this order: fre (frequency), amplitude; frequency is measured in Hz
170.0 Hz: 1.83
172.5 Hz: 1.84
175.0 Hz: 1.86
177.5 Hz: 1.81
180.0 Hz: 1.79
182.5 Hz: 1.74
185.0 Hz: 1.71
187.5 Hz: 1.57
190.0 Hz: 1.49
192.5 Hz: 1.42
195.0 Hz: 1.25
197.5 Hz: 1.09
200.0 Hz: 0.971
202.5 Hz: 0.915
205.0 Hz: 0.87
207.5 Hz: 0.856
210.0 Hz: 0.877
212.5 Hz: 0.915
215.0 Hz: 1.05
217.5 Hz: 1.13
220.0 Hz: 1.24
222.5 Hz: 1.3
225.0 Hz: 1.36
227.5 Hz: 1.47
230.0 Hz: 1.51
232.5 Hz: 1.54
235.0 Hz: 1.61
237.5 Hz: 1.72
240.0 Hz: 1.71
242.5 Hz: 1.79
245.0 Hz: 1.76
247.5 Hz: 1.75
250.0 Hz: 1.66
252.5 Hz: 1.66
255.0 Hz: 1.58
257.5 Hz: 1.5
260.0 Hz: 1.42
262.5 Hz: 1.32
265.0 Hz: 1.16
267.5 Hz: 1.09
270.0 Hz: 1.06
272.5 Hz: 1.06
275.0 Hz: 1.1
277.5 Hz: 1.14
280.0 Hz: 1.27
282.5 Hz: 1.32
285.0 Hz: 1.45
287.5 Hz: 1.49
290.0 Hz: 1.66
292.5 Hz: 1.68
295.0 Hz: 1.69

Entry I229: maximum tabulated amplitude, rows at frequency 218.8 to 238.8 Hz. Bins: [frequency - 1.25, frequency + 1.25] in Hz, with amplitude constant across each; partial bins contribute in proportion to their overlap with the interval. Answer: 1.72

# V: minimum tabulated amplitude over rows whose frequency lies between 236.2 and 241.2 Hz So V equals 1.71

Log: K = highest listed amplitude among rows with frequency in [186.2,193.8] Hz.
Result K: 1.57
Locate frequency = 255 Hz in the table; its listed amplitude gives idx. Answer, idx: 1.58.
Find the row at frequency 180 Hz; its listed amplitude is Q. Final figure 1.79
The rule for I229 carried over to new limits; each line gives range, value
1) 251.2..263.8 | 1.66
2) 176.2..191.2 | 1.81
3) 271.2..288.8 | 1.49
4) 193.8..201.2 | 1.25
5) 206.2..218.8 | 1.13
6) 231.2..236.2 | 1.61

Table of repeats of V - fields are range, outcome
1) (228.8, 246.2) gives 1.51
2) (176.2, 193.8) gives 1.42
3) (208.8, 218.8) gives 0.877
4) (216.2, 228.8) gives 1.13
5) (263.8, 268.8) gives 1.09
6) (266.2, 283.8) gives 1.06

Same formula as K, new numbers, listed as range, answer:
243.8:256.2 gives 1.76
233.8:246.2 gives 1.79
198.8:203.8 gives 0.971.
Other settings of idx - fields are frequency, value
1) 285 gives 1.45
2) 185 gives 1.71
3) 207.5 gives 0.856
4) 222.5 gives 1.3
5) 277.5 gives 1.14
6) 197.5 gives 1.09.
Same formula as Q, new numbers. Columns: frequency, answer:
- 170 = 1.83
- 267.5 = 1.09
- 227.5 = 1.47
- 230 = 1.51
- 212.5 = 0.915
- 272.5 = 1.06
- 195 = 1.25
